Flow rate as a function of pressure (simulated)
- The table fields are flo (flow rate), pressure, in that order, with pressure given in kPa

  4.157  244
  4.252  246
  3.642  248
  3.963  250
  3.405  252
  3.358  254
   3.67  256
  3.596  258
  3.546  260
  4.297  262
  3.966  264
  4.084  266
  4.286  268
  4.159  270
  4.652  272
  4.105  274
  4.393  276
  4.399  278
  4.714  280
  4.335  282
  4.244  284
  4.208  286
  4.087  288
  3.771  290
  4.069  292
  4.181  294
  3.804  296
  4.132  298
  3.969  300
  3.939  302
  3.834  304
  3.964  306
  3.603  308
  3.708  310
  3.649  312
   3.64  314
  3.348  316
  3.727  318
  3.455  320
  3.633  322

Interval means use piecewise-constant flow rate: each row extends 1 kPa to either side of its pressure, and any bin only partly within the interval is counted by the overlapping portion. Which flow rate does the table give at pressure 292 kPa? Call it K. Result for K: 4.069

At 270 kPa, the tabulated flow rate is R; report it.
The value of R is 4.159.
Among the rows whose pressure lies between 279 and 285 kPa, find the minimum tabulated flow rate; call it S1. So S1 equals 4.244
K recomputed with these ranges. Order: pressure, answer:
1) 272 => 4.652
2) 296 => 3.804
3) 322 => 3.633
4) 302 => 3.939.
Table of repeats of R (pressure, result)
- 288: 4.087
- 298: 4.132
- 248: 3.642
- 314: 3.64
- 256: 3.67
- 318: 3.727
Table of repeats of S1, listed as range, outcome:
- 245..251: 3.642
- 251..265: 3.358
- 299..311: 3.603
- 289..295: 3.771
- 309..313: 3.649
